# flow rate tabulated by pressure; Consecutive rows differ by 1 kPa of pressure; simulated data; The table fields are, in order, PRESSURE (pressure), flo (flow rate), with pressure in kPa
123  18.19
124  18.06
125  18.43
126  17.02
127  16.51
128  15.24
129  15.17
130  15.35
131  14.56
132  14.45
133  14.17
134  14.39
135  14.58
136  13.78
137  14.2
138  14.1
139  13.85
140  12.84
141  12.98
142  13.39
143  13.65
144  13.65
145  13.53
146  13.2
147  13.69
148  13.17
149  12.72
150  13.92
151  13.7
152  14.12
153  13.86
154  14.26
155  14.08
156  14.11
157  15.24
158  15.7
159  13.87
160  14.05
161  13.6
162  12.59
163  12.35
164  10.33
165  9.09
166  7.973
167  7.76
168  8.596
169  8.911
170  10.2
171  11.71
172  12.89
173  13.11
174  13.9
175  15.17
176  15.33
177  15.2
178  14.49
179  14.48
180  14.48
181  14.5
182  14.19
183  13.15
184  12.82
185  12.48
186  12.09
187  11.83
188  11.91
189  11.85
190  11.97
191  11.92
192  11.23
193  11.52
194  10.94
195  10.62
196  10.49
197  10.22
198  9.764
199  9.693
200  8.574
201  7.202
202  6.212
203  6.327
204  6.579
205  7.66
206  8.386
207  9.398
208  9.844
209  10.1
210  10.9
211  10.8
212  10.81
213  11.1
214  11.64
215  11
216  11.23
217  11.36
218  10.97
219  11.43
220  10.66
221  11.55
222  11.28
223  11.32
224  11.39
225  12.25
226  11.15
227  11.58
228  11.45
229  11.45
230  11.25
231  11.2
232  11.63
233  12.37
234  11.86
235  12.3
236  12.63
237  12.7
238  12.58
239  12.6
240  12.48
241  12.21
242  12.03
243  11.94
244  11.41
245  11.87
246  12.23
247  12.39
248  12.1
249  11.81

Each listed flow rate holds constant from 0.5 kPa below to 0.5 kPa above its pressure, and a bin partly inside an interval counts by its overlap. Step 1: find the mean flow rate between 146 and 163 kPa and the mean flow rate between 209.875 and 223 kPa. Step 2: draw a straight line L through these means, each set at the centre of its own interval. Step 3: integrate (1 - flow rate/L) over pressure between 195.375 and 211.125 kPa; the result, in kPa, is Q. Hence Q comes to 3.8 kPa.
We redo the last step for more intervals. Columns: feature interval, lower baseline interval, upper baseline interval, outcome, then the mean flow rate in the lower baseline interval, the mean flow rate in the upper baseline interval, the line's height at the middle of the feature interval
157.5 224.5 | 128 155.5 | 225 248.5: 8.5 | 13.9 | 12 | 12.9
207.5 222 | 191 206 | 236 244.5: -0.8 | 9.15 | 12.3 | 10.4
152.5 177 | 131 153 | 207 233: 0.9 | 13.7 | 11.2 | 13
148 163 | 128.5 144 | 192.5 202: -1.4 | 14.1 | 9.7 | 12.7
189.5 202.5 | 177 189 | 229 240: 3.0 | 13.3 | 12.1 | 13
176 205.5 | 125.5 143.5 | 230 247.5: 4.4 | 14.5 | 12.1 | 13.2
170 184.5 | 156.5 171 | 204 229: -3.3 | 11.5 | 10.7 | 11.3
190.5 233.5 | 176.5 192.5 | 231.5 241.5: 7.6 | 13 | 12.3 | 12.7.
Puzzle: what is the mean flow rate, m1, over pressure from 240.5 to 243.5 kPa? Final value 12.1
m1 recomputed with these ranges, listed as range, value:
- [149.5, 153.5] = 13.9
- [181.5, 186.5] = 12.9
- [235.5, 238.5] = 12.6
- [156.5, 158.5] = 15.5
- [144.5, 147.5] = 13.5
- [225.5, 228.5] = 11.4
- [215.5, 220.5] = 11.1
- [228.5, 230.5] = 11.3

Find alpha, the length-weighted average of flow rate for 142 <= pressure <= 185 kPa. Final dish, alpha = 13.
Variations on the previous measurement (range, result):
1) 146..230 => 11.7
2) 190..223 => 10.1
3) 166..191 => 12.5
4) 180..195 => 12.3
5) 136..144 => 13.6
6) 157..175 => 11.8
